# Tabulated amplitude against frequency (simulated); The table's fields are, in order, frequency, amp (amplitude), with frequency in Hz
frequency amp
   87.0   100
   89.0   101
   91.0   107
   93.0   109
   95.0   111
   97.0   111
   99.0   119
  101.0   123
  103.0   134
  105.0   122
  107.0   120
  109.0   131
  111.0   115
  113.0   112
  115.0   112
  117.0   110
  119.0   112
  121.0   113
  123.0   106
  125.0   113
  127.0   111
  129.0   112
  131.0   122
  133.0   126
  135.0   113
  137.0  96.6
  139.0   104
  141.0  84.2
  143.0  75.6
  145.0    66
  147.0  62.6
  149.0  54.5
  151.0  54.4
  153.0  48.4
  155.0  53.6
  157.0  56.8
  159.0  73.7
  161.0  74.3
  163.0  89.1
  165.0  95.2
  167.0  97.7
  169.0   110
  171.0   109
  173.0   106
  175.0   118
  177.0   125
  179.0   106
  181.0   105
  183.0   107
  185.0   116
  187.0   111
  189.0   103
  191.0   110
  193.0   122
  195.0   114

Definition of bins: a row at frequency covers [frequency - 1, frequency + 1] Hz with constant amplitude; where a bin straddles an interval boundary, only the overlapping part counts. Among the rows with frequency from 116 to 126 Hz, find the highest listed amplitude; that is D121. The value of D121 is 113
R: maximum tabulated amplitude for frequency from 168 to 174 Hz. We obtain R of 110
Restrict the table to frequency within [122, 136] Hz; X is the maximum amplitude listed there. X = 126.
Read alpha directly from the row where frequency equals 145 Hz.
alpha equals 66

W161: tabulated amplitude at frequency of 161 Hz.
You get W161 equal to 74.3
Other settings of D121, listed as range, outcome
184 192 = 116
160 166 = 95.2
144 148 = 66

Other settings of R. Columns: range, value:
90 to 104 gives 134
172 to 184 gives 125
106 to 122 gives 131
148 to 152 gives 54.5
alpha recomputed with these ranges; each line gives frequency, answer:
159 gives 73.7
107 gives 120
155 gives 53.6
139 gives 104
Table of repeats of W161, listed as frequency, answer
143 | 75.6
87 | 100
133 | 126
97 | 111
